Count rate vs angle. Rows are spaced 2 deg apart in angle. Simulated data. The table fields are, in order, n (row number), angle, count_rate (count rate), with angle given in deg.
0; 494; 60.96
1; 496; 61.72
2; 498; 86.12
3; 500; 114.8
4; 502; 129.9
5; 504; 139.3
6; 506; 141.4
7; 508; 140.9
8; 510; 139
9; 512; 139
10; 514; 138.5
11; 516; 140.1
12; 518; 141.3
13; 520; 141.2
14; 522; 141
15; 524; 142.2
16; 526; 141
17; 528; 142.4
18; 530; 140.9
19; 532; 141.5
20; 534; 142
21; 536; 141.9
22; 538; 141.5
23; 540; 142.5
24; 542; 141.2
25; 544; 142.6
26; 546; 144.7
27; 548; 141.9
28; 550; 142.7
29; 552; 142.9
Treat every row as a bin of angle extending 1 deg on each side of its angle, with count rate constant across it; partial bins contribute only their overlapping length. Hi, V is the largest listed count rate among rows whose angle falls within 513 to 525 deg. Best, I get 142.2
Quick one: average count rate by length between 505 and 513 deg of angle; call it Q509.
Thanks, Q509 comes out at 140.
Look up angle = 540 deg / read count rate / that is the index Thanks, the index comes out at 142.5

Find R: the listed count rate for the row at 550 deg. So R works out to 142.7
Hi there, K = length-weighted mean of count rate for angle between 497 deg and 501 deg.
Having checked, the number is 100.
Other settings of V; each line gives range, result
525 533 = 142.4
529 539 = 142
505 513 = 141.4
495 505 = 139.3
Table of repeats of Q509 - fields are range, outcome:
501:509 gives 138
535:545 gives 142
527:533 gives 142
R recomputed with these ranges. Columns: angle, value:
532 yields 141.5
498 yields 86.12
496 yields 61.72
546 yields 144.7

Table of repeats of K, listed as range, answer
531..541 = 142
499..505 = 128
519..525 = 141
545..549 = 143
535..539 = 142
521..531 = 142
